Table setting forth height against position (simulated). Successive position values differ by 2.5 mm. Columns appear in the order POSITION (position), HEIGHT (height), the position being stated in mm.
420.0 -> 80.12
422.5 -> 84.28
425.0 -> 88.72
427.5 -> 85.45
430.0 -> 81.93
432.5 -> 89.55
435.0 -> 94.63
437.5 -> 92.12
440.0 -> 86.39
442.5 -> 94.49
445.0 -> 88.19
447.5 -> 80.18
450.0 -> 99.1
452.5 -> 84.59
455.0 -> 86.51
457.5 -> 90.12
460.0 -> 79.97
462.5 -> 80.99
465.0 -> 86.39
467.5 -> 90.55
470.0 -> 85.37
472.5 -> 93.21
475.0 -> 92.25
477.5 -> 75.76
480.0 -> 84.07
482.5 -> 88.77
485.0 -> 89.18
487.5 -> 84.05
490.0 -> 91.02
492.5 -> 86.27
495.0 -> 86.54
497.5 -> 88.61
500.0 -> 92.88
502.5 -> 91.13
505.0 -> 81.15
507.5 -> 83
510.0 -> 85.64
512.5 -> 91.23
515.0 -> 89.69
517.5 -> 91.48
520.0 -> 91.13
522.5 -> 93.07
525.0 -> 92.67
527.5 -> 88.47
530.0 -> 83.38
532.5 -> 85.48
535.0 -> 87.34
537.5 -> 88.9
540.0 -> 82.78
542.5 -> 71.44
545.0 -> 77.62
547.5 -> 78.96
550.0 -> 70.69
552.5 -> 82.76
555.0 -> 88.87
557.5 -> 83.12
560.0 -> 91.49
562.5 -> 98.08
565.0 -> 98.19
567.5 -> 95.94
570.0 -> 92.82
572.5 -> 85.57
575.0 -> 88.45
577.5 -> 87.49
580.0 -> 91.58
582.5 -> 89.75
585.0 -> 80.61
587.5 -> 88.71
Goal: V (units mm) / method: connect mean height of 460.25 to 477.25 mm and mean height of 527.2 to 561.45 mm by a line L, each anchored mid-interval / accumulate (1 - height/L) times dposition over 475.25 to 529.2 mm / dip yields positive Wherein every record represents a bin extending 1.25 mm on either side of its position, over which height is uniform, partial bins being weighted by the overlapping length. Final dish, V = -1.8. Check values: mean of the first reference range 86.9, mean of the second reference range 82.9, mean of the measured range 87.9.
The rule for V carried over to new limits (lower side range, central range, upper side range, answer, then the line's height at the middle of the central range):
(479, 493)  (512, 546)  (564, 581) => 1.0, 89.3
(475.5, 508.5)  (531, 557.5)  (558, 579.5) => 2.5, 90.2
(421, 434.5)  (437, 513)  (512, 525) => 1.4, 89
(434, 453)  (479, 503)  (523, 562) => -0.3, 87.2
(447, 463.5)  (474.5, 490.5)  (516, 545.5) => 0.1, 86.3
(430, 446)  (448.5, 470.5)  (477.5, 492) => 0.4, 88.5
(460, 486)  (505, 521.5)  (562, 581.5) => 0.1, 88.6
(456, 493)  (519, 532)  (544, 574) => -0.4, 86.9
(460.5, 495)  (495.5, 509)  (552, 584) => 0.1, 87.6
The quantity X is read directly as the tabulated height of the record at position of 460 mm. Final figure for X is 79.97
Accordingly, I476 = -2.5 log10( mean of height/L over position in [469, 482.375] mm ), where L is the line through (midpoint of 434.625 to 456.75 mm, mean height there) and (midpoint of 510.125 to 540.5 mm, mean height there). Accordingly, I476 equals 0.035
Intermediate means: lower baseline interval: 89.4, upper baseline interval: 88.8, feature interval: 86.4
